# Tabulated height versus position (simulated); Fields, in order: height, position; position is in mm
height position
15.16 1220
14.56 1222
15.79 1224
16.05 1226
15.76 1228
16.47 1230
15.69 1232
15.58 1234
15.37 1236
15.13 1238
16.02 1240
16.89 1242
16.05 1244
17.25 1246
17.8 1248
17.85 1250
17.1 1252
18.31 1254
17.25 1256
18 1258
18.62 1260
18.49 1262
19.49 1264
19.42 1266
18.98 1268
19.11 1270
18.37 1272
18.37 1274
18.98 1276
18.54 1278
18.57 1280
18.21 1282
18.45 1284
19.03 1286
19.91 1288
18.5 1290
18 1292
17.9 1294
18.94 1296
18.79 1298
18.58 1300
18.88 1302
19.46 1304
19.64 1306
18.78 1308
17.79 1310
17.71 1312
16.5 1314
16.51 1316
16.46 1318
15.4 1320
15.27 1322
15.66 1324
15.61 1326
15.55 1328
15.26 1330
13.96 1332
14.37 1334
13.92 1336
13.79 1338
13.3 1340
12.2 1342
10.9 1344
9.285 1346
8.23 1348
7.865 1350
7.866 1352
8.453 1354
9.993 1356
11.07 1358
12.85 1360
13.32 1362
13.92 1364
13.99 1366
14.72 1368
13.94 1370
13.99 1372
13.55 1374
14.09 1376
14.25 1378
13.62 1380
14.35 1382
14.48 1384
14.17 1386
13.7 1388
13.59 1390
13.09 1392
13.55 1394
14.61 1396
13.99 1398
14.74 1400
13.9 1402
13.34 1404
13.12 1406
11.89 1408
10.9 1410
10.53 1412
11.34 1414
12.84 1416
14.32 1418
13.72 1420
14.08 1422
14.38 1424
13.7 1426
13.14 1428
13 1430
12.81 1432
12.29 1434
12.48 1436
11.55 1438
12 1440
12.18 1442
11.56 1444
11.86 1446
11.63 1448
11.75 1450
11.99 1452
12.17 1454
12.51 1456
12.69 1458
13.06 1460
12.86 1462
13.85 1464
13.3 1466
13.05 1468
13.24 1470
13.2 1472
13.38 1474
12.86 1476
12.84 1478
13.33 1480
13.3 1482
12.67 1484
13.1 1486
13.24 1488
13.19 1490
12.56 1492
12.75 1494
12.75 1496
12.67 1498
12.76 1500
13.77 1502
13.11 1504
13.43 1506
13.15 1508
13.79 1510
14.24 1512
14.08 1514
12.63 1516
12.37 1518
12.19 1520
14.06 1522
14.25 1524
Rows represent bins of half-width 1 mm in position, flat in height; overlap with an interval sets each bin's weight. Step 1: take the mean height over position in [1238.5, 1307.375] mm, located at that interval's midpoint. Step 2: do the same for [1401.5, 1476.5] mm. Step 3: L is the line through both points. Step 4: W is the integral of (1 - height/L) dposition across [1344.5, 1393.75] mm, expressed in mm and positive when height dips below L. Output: 8.36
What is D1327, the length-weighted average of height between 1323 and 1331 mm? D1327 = 15.5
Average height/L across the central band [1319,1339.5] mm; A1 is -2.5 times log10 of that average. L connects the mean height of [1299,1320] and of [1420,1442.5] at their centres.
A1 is 0.154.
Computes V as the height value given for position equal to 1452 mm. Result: 11.99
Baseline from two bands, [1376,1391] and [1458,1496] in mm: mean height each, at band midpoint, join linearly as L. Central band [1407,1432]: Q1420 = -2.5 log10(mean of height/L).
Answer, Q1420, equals 0.069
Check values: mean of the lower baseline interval 14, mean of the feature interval 12.8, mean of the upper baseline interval 13.1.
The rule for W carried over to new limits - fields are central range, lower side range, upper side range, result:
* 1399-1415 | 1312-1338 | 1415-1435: 1.5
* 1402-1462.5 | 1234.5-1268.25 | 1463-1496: 6.3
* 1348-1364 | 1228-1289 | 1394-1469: 4.9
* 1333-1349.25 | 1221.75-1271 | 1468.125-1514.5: 3.8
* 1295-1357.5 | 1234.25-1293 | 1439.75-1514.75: 7.3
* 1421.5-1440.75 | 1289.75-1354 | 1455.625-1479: 1.0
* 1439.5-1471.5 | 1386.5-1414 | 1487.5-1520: 1.5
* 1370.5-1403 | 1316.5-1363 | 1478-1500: -3.1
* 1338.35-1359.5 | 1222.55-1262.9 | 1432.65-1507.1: 6.8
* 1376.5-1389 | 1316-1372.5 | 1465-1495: -1.1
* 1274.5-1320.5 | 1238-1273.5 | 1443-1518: -3.6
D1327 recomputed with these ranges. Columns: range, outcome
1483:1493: 13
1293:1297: 18.4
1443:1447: 11.7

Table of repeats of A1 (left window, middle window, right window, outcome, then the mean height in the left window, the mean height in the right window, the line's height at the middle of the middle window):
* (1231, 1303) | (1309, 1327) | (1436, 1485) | 0.015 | 18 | 12.6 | 16.5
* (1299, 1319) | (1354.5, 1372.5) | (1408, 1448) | 0.195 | 18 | 12.5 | 15.5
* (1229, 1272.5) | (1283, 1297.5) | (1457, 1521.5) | -0.122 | 17.4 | 13.1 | 16.7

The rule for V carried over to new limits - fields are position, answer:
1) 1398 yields 13.99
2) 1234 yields 15.58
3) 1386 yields 14.17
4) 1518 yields 12.37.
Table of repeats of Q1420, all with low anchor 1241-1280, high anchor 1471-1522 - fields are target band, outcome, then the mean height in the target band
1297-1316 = -0.07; 18.4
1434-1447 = 0.19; 12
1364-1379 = 0.13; 14.1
